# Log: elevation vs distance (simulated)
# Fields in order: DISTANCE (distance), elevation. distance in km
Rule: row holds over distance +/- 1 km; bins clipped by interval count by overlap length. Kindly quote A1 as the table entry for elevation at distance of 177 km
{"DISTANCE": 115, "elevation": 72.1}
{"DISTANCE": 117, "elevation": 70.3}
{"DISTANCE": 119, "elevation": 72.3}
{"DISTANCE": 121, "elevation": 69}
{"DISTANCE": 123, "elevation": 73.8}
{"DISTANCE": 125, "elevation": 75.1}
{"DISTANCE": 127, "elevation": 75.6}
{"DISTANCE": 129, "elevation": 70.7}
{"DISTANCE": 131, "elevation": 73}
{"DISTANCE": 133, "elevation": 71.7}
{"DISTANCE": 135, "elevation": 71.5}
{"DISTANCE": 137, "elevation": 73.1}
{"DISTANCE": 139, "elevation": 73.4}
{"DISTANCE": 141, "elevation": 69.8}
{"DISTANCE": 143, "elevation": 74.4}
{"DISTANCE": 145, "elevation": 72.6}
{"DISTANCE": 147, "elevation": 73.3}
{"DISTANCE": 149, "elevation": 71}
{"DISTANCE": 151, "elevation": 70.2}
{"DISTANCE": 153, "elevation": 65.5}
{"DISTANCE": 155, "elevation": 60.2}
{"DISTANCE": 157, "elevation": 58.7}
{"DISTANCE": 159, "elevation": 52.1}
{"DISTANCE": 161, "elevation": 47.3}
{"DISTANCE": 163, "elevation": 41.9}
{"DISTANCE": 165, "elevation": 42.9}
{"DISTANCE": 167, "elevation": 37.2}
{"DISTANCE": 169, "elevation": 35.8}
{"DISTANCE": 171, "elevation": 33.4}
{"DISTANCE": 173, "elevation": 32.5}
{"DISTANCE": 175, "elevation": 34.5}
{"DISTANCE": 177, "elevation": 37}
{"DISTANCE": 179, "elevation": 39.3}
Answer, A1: 37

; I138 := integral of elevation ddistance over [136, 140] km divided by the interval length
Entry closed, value 73.2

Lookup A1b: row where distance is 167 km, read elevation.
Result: 37.2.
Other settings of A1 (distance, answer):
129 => 70.7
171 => 33.4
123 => 73.8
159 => 52.1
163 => 41.9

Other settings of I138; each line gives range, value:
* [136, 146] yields 72.7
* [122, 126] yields 74.4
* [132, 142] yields 71.9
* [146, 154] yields 70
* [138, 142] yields 71.6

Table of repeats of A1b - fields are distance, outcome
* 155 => 60.2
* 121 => 69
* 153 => 65.5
